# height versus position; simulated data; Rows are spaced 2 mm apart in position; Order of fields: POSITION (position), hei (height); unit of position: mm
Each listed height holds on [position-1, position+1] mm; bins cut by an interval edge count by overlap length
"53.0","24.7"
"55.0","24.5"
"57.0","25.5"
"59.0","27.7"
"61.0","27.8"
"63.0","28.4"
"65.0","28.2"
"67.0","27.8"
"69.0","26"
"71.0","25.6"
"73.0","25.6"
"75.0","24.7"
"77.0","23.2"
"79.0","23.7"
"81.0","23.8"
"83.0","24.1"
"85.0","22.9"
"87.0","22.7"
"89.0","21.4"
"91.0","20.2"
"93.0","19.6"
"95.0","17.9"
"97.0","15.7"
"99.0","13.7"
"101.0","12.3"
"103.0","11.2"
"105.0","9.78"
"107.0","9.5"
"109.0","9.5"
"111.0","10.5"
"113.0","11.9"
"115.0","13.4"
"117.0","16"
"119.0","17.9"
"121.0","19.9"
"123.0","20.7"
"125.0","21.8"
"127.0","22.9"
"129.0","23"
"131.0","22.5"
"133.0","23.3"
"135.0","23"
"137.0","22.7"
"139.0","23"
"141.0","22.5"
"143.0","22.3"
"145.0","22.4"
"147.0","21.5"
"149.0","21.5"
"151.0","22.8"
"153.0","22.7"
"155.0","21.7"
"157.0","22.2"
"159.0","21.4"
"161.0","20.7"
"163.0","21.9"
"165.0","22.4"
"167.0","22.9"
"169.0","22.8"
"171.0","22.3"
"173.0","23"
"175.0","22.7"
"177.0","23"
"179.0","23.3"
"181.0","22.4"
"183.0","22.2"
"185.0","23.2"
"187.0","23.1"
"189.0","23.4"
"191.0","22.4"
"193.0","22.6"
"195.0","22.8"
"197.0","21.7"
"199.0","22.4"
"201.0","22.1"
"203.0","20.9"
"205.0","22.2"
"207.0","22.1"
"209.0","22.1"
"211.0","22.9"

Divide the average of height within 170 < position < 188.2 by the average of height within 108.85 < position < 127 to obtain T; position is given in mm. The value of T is 1.4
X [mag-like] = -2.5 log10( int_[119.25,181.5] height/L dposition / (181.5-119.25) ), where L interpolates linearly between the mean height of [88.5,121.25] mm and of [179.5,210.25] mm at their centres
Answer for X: -0.21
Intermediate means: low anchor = 14.5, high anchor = 22.4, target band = 22.2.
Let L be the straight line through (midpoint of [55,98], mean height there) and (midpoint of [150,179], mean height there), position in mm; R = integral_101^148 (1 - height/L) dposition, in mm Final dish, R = 9.9 mm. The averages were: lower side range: 23.9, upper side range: 22.4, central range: 18.2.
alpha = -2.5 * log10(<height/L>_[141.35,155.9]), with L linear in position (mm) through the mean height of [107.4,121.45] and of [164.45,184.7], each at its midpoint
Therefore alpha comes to -0.18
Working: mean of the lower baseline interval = 13.7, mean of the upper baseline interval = 22.7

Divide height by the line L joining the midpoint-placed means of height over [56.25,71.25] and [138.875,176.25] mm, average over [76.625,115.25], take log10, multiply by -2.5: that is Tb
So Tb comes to 0.460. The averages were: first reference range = 27.2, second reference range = 22.2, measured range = 16.8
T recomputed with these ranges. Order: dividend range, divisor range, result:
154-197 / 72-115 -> 1.27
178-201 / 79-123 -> 1.36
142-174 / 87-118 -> 1.53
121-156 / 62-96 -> 0.93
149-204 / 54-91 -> 0.89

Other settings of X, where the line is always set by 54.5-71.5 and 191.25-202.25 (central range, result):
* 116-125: 0.30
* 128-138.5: 0.07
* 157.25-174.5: 0.06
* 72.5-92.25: 0.14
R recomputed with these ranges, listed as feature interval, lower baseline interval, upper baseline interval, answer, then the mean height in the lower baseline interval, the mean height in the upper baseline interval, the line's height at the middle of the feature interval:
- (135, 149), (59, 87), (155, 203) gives 0.7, 25.5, 22.4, 23.5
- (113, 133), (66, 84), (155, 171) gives 3.2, 24.9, 22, 23.4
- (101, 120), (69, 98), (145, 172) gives 8.6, 22.4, 22.1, 22.3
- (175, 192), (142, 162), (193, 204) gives -0.7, 21.9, 22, 22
